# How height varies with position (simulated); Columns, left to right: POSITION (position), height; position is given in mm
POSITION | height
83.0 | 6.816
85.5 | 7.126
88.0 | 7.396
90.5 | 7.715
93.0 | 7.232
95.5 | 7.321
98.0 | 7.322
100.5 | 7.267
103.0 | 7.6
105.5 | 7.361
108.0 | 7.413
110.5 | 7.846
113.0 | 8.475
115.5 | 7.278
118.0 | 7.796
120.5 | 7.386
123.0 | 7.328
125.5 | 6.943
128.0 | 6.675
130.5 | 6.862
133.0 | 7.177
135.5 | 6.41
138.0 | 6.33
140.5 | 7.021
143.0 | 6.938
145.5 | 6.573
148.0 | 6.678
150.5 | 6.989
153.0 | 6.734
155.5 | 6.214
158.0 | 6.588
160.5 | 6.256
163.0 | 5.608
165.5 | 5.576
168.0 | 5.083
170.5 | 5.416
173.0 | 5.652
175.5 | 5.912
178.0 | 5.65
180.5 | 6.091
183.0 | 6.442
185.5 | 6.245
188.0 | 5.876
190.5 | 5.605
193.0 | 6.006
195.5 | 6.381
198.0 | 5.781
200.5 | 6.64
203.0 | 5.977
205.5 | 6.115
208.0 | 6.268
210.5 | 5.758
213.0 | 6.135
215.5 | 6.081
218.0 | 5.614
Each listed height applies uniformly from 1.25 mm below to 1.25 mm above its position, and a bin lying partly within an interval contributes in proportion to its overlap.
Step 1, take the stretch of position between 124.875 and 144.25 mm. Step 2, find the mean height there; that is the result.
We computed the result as 6.79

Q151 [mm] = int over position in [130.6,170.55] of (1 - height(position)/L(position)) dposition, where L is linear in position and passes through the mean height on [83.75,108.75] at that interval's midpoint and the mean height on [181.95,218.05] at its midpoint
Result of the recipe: 1.8 mm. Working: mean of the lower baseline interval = 7.36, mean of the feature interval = 6.39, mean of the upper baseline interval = 6.07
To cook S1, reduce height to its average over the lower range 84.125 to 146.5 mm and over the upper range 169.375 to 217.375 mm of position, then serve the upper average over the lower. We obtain 0.8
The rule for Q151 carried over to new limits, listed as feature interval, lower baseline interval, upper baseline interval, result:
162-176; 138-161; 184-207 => 1.95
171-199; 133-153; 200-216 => 1.68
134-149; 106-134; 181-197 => 0.67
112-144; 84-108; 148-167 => -1.42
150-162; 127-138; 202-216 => 0.03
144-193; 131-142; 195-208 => 3.06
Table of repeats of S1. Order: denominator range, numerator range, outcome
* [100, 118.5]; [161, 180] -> 0.73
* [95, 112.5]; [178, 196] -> 0.81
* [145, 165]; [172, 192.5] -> 0.93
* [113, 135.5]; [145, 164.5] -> 0.89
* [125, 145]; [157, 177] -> 0.85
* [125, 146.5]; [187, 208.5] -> 0.90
